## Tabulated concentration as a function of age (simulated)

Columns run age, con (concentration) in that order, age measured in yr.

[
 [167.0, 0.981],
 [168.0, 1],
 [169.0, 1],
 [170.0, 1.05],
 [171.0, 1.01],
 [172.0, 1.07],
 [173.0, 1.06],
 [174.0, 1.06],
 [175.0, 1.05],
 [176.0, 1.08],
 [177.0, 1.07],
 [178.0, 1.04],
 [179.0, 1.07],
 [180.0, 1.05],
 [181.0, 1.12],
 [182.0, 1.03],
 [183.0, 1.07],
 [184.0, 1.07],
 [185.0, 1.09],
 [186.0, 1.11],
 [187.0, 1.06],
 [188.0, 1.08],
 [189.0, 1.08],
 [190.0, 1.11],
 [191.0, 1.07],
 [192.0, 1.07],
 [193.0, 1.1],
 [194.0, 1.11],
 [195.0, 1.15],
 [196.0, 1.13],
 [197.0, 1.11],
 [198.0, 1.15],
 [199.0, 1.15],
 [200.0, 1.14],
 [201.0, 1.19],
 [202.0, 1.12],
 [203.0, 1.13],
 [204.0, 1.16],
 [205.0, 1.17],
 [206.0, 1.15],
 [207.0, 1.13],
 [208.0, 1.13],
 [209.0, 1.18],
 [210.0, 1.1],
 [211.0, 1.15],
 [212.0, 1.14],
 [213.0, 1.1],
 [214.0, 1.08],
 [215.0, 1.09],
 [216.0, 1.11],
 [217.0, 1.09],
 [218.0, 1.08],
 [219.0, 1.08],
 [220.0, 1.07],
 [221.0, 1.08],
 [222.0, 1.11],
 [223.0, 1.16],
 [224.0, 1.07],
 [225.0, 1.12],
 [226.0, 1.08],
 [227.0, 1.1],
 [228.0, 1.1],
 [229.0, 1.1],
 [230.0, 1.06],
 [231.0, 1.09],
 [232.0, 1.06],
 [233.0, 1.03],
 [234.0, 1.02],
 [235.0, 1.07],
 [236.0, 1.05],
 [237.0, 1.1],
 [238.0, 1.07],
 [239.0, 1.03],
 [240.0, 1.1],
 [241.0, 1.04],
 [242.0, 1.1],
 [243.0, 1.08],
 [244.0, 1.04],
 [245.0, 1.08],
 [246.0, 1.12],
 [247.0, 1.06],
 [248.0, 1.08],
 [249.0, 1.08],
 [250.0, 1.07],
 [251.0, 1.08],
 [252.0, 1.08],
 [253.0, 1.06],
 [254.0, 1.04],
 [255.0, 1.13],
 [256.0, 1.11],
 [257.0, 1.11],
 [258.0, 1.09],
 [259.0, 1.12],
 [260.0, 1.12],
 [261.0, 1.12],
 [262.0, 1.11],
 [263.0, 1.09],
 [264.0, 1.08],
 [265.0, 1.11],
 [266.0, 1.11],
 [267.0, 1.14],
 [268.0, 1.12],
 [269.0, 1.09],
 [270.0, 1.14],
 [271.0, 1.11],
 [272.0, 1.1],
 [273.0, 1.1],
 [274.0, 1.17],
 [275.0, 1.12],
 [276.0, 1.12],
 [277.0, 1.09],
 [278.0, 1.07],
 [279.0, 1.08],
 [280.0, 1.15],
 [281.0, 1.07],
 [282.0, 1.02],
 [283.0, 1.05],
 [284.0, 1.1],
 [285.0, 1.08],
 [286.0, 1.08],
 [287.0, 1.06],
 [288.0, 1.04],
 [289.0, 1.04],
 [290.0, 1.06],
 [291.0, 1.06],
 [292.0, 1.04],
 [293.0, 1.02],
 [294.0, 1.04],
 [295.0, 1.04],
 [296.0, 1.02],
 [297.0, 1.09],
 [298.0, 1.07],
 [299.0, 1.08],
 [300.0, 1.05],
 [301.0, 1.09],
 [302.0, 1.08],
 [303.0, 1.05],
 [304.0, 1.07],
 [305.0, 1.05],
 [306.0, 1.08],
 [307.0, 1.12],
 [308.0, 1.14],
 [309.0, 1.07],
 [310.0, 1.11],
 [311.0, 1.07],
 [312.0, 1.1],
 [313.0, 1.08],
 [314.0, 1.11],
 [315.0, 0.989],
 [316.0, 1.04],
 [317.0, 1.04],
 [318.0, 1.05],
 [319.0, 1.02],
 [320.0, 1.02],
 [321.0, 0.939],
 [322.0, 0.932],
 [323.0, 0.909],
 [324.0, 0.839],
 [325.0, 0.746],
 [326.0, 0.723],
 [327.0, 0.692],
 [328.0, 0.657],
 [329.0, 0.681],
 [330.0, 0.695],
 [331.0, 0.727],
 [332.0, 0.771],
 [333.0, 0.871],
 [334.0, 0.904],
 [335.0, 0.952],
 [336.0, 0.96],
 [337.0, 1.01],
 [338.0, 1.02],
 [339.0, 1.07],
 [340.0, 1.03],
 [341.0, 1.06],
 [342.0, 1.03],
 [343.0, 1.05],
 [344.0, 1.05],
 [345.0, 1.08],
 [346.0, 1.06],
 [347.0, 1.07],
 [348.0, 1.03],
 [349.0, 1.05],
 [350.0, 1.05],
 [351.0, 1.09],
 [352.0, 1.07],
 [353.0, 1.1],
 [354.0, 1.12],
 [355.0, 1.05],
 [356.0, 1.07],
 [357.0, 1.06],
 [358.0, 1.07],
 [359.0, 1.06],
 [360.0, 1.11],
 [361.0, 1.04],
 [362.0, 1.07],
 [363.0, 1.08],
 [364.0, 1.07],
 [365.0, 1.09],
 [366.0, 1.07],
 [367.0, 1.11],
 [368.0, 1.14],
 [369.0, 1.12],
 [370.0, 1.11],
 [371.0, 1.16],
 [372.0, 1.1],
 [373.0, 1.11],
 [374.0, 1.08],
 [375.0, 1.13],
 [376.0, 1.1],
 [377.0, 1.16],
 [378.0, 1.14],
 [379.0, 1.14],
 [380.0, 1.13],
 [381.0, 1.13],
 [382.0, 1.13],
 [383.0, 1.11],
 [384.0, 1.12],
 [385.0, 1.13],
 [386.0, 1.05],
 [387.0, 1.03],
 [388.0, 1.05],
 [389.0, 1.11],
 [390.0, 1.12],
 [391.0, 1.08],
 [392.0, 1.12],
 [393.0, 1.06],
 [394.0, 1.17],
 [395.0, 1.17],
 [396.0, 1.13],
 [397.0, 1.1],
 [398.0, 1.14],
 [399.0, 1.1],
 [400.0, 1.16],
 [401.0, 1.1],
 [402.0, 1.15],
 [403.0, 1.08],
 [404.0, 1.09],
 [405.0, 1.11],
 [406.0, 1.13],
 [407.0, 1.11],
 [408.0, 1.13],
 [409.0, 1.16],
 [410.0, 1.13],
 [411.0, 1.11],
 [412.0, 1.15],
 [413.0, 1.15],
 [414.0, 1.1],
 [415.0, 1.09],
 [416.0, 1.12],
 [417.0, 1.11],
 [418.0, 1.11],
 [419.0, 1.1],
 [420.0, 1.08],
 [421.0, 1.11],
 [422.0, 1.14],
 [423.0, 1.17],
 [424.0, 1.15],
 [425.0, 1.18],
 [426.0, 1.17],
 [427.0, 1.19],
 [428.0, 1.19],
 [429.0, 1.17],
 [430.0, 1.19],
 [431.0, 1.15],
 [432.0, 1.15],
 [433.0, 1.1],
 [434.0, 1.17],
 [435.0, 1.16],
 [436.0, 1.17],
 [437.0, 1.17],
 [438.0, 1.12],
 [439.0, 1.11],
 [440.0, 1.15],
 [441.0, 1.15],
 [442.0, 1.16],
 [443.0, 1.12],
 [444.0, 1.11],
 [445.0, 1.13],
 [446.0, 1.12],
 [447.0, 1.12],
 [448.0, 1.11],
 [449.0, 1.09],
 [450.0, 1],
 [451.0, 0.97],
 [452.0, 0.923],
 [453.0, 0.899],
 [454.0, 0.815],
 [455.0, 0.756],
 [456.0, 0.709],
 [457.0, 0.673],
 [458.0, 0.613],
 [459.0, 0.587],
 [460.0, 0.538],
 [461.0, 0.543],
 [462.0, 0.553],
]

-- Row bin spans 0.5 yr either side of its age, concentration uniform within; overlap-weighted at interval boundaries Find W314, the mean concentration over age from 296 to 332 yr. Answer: 0.975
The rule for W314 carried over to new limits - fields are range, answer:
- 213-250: 1.08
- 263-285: 1.1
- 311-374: 1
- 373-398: 1.11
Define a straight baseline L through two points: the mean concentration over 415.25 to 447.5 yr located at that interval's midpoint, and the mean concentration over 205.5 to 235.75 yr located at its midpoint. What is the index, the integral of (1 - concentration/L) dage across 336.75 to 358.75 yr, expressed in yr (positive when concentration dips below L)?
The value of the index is 1.27 yr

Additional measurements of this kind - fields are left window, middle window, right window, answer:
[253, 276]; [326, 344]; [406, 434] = 3.7 yr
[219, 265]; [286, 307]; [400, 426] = 0.7 yr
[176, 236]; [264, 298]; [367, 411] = 0.7 yr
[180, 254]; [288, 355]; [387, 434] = 6.7 yr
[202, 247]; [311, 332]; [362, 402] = 3.9 yr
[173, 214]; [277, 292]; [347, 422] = 0.5 yr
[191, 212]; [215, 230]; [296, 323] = 0.3 yr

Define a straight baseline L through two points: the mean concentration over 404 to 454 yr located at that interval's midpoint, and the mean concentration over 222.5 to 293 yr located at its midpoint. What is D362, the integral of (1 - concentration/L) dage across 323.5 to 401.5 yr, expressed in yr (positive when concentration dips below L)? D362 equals 4.6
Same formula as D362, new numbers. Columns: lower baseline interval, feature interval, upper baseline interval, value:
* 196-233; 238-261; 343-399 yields 0.5 yr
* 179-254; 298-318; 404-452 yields 0.6 yr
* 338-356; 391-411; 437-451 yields -0.6 yr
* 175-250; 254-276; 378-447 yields -0.2 yr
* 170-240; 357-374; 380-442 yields 0.4 yr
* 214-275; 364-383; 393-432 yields 0.1 yr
